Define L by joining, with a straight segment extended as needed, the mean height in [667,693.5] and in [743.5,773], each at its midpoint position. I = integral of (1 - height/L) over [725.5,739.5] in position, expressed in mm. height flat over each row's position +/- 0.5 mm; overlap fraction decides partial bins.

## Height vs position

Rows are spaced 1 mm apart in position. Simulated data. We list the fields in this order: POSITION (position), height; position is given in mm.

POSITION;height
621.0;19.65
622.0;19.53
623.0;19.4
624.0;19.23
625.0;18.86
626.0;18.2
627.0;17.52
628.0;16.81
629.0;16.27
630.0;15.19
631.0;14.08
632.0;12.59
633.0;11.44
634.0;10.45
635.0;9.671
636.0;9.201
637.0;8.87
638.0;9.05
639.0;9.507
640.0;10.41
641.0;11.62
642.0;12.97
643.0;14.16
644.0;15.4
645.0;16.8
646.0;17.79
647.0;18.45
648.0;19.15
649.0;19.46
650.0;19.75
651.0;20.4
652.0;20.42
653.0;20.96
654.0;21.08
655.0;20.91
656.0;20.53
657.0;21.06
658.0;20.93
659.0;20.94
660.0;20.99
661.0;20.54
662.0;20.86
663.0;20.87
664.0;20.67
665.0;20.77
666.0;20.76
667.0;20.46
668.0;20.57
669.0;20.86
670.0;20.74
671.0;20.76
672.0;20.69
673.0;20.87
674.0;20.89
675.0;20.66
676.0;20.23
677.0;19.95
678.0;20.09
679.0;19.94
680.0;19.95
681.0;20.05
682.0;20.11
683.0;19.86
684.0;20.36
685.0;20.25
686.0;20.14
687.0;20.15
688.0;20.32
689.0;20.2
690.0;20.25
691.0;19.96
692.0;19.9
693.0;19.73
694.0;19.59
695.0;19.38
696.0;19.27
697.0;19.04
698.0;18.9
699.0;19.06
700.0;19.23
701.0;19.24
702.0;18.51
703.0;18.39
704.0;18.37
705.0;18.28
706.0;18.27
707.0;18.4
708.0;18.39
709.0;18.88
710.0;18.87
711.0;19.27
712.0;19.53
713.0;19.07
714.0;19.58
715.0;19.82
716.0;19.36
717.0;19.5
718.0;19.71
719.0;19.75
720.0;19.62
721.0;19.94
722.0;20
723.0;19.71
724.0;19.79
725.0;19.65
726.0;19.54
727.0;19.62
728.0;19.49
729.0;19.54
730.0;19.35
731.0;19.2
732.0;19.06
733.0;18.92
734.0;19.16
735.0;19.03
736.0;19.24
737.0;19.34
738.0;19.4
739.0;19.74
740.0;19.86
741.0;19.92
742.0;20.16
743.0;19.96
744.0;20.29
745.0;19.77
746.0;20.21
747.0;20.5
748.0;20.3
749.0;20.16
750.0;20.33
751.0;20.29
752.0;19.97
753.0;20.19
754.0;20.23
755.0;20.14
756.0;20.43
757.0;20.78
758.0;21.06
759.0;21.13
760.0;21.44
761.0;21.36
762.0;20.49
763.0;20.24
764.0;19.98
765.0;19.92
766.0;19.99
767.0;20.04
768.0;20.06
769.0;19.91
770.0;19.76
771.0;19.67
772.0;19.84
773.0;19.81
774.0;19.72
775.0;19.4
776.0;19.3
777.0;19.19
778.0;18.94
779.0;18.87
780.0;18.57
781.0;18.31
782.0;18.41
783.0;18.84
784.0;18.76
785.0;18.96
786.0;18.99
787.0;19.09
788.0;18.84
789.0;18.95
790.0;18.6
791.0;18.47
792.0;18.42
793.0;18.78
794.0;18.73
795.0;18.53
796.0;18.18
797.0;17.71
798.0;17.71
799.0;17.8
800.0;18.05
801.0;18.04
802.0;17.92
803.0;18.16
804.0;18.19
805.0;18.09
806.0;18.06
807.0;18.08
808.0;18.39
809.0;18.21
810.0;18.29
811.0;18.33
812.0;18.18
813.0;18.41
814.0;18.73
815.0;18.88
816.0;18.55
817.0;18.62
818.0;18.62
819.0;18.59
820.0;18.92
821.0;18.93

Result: 0.66 mm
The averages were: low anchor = 20.3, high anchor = 20.3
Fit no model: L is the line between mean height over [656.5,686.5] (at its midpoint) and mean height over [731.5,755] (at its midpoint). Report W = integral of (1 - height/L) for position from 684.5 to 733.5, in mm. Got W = 1.9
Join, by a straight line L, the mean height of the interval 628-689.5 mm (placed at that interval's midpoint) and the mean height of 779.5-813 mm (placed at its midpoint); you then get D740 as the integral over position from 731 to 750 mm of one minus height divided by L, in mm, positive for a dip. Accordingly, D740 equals -1.5 mm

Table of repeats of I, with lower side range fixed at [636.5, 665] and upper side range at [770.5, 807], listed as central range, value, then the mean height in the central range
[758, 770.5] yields -1.28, 20.4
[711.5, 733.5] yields -1.61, 19.5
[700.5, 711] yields -0.29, 18.6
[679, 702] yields -2.25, 19.7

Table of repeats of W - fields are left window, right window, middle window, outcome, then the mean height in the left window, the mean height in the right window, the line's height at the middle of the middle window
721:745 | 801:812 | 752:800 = -1.7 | 19.6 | 18.2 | 18.8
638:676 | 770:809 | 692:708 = -0.1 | 18.9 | 18.7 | 18.8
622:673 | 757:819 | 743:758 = -1.4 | 17.4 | 19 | 18.6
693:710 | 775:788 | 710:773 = -3.4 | 18.9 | 18.9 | 18.9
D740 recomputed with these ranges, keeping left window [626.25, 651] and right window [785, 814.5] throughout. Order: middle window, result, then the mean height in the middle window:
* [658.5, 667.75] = -3.70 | 20.8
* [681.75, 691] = -2.84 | 20.2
